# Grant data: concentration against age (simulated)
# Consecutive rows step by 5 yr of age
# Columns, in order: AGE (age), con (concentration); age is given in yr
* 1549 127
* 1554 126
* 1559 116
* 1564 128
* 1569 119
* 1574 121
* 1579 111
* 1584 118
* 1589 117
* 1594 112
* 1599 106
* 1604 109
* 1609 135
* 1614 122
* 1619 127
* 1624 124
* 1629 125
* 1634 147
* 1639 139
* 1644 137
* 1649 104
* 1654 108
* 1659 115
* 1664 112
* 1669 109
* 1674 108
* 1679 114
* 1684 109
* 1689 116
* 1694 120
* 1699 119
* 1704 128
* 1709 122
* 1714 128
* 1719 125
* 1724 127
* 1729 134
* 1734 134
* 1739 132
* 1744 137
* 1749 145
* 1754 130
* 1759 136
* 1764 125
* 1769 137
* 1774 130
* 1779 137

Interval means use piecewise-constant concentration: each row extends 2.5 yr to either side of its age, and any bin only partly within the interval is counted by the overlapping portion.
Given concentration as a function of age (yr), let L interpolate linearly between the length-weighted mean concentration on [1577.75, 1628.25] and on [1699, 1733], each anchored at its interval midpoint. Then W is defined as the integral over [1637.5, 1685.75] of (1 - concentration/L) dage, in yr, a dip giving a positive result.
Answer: 3.0 yr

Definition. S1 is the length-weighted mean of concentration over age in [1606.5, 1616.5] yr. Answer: 128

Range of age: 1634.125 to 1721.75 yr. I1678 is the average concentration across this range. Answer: 119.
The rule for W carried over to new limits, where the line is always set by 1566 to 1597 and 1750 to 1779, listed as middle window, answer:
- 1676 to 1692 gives 1.59 yr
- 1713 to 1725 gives 0.21 yr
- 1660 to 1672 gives 1.25 yr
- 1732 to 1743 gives -0.27 yr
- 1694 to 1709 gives 0.53 yr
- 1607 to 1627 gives -1.21 yr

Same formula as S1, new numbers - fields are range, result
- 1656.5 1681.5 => 112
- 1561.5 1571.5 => 124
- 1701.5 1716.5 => 126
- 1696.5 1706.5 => 124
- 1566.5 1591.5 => 117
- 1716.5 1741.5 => 130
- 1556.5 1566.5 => 122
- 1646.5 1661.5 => 109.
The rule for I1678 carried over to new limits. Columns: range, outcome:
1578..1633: 120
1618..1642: 133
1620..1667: 123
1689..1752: 129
